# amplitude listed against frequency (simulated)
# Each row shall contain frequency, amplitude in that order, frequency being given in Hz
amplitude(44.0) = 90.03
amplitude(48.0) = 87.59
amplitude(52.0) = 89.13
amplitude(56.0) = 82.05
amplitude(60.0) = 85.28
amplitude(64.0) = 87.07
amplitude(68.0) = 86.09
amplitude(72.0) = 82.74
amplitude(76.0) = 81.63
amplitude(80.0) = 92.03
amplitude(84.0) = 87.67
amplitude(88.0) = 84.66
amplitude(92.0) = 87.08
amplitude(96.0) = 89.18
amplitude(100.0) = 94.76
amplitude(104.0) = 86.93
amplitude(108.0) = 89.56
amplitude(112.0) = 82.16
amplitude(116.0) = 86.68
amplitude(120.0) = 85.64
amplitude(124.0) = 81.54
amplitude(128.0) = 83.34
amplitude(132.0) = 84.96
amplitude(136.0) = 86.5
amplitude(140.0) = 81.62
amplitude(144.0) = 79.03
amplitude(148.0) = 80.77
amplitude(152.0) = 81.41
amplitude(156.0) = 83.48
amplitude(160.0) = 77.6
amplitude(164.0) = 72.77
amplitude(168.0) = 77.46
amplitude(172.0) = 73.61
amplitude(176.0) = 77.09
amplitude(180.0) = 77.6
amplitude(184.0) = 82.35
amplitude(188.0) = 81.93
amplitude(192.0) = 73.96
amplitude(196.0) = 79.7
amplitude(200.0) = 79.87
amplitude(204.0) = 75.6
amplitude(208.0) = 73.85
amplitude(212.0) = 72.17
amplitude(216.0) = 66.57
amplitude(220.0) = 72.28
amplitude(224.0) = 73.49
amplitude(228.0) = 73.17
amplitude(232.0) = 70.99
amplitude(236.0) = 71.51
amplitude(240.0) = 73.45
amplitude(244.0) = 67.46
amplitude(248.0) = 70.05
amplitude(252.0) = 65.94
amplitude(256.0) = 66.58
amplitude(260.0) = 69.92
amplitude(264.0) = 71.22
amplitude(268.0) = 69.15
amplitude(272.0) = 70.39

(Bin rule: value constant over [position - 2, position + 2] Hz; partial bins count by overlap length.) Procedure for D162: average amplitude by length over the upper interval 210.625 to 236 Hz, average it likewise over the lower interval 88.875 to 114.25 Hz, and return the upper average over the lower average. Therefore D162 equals 0.81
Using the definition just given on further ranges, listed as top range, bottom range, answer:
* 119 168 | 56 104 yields 0.94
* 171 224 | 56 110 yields 0.87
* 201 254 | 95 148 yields 0.84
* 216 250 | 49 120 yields 0.82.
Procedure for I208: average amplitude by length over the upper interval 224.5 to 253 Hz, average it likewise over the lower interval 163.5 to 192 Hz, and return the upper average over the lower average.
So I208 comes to 0.91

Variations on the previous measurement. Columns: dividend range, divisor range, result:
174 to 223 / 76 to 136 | 0.88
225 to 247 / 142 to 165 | 0.90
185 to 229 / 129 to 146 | 0.90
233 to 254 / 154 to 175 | 0.91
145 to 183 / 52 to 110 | 0.90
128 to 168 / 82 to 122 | 0.92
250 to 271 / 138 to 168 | 0.86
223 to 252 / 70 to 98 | 0.82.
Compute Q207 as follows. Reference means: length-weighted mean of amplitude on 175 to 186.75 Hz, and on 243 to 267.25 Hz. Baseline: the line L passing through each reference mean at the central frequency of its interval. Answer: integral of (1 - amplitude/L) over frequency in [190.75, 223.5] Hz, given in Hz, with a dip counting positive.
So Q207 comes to 0.6 Hz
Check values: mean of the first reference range 79.4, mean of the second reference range 68.6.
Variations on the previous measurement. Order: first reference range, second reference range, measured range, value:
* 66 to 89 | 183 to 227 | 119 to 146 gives -0.59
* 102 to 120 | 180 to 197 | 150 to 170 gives 0.81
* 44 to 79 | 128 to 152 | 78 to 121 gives -1.91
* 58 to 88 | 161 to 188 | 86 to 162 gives -2.77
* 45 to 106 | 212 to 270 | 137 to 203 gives -1.25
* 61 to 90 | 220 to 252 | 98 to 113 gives -1.00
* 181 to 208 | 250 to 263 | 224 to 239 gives -0.02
